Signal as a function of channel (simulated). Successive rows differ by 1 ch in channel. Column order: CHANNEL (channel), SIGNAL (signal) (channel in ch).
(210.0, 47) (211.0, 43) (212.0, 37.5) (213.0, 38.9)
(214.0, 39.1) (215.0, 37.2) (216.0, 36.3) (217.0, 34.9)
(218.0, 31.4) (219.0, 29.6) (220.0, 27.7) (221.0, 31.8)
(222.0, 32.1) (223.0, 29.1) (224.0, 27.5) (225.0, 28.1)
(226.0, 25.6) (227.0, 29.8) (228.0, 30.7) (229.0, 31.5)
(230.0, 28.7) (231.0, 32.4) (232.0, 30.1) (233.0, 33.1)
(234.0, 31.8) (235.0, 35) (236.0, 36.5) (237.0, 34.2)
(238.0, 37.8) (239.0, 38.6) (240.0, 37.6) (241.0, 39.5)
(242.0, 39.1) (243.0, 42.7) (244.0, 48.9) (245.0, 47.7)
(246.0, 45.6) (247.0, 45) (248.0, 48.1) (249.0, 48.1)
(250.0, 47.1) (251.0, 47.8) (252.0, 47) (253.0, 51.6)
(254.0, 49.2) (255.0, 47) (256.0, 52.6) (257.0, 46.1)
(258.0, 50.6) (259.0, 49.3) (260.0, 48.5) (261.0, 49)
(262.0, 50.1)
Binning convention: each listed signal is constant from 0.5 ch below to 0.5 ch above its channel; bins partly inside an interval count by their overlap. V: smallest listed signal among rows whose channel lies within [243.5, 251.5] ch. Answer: 45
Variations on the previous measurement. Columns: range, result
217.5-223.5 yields 27.7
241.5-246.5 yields 39.1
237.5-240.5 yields 37.6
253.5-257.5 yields 46.1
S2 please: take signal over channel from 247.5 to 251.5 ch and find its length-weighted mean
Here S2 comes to 47.8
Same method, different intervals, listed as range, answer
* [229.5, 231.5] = 30.5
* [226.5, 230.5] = 30.2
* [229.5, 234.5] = 31.2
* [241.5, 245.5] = 44.6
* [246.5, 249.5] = 47.1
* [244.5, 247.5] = 46.1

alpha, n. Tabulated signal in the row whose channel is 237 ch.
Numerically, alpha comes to 34.2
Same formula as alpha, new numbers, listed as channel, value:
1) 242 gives 39.1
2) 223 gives 29.1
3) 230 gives 28.7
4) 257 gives 46.1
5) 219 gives 29.6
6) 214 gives 39.1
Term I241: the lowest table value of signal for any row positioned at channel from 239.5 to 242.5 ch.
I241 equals 37.6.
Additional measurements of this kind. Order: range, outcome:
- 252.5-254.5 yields 49.2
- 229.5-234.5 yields 28.7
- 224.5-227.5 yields 25.6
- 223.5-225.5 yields 27.5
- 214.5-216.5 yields 36.3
